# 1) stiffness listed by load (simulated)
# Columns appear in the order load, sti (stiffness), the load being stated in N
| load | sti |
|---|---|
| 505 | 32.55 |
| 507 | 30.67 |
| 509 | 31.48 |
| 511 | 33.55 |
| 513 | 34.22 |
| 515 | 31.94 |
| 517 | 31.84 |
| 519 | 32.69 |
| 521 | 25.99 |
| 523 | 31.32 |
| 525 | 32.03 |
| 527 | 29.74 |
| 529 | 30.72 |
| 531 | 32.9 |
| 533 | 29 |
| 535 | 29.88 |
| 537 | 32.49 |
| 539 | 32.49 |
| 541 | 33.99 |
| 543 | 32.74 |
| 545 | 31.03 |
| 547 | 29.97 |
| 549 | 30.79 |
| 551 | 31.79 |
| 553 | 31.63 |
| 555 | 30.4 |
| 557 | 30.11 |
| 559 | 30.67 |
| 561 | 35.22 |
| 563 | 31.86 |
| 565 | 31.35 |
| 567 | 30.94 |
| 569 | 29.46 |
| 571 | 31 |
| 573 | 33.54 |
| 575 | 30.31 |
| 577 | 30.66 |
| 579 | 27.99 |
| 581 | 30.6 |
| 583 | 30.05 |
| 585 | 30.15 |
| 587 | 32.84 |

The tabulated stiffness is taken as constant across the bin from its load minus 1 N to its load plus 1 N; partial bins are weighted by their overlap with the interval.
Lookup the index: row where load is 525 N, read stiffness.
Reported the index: 32.03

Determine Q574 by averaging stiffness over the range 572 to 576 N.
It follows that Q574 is 31.9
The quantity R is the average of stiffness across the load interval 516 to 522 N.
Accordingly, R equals 30.2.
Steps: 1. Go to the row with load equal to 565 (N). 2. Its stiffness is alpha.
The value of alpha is 31.35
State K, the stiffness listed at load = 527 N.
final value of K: 29.74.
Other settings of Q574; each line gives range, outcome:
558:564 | 32.6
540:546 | 32.6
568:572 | 30.2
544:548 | 30.5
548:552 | 31.3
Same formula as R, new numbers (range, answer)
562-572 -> 30.9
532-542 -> 31.6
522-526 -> 31.7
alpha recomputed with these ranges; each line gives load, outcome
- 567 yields 30.94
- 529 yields 30.72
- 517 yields 31.84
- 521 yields 25.99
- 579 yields 27.99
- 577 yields 30.66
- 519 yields 32.69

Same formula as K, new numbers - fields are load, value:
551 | 31.79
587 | 32.84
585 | 30.15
